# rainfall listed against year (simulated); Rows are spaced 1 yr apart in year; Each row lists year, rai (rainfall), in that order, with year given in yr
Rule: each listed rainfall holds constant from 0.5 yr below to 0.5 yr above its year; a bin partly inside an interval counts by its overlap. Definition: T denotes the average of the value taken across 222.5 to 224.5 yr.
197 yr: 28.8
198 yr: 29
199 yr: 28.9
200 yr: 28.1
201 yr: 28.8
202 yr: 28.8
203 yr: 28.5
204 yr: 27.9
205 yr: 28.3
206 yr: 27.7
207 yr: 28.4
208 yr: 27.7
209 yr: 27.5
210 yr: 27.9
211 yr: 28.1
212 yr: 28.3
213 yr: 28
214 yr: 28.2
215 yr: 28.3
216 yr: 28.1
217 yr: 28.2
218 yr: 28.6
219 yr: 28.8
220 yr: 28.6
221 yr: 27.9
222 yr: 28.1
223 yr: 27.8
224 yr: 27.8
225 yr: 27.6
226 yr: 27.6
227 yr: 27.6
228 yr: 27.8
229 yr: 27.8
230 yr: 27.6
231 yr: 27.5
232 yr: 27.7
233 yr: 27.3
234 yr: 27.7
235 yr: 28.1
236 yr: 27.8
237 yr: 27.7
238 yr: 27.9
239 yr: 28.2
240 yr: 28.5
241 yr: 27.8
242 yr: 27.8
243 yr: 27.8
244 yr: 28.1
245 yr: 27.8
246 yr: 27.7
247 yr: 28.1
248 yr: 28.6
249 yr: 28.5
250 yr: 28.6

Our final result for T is 27.8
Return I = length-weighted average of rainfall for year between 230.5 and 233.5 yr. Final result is 27.5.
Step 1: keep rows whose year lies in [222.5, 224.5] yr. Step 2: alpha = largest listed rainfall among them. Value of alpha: 27.8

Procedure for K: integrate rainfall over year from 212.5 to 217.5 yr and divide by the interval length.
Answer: 28.2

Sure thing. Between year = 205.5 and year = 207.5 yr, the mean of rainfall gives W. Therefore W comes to 28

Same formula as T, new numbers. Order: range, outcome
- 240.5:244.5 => 27.9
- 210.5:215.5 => 28.2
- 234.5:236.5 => 28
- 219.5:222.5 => 28.2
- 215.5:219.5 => 28.4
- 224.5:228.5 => 27.7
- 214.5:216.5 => 28.2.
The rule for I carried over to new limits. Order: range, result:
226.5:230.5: 27.7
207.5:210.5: 27.7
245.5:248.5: 28.1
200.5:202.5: 28.8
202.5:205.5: 28.2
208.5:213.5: 28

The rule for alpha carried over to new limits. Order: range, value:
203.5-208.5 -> 28.4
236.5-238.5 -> 27.9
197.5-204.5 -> 29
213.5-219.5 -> 28.8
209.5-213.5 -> 28.3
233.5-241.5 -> 28.5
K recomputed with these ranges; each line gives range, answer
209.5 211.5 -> 28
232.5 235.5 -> 27.7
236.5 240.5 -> 28.1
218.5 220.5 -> 28.7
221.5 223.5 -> 28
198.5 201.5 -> 28.6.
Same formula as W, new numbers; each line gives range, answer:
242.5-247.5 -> 27.9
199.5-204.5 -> 28.4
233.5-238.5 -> 27.8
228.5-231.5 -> 27.6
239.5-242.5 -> 28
